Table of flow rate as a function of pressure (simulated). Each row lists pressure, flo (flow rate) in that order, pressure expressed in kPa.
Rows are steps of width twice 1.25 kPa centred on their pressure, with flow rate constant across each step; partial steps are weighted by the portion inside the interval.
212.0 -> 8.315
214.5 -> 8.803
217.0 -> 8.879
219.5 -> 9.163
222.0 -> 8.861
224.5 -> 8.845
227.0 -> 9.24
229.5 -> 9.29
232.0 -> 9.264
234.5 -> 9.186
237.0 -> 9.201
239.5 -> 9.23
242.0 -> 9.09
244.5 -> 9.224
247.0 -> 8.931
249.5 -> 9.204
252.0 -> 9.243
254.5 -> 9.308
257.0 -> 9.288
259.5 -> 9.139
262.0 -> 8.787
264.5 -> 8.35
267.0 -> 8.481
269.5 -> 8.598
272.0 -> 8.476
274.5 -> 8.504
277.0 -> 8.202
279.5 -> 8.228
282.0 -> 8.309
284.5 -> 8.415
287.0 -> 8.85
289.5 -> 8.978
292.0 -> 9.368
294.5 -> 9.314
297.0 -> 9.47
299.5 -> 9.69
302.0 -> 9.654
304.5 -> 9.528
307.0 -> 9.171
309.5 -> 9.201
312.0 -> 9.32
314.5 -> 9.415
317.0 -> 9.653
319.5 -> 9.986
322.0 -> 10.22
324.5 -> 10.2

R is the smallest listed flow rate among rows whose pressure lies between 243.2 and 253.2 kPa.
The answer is 8.931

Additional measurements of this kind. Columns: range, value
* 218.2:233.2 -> 8.845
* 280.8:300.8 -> 8.309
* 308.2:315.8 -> 9.201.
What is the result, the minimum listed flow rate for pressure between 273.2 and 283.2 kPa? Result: 8.202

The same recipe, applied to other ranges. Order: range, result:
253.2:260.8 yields 9.139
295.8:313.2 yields 9.171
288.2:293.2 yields 8.978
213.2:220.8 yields 8.803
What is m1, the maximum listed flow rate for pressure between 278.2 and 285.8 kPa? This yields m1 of 8.415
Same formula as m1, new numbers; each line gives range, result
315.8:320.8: 9.986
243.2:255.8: 9.308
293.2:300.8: 9.69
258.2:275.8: 9.139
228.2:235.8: 9.29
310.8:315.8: 9.415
